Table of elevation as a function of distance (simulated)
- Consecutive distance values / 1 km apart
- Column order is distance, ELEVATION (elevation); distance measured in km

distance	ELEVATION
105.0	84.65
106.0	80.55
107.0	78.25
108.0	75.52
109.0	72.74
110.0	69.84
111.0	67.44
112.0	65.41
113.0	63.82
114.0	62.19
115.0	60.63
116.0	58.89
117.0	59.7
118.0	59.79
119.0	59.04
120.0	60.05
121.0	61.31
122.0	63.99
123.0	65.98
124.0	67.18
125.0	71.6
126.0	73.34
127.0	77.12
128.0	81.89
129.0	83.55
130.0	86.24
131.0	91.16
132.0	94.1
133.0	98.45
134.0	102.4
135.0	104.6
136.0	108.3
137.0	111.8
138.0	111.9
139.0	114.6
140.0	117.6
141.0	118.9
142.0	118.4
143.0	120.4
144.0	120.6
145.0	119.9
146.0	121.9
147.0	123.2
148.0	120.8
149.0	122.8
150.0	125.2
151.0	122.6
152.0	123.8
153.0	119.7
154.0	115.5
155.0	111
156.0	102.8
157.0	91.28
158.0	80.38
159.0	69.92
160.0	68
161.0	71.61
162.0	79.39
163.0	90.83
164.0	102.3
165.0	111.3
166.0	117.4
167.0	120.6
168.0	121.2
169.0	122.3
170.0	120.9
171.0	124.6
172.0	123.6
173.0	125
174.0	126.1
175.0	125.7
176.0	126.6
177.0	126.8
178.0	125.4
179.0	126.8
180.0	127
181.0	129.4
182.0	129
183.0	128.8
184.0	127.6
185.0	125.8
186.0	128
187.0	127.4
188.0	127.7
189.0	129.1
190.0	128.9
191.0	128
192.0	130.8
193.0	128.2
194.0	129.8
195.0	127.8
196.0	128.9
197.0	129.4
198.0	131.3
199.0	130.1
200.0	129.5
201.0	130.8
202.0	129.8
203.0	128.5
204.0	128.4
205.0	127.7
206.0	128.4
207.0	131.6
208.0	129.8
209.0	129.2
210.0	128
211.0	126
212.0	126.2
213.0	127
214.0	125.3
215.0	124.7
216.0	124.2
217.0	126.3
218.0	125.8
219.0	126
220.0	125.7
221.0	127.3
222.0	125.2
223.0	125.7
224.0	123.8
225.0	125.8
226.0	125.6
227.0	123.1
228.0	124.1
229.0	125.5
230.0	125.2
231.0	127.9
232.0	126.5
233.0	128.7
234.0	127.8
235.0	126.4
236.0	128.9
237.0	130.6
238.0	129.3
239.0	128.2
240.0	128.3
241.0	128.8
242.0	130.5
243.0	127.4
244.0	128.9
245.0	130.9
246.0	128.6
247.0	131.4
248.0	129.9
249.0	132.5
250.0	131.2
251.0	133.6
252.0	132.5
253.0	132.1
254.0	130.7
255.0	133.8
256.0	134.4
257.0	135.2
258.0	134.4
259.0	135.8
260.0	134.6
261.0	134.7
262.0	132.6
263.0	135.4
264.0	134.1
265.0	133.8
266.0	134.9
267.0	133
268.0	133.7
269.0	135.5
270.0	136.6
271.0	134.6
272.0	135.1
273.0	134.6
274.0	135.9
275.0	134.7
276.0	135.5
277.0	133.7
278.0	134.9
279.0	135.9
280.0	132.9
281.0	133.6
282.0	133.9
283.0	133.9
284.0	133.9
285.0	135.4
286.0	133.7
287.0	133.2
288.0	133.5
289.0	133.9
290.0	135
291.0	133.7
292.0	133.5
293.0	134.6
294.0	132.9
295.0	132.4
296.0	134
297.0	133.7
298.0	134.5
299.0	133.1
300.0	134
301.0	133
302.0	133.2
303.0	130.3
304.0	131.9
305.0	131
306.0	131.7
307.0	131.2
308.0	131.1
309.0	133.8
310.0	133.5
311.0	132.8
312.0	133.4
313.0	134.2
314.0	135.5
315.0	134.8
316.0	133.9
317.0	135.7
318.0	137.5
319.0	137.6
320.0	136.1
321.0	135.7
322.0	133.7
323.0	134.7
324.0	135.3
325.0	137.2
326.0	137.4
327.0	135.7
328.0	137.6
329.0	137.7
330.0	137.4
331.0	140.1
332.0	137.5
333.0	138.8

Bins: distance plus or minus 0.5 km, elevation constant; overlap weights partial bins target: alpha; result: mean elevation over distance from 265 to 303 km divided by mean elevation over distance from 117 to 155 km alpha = 1.36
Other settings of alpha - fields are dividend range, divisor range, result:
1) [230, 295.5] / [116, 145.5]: 1.47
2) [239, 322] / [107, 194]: 1.30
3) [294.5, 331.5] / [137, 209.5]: 1.12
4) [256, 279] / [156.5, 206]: 1.13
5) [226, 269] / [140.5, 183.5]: 1.14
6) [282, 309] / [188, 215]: 1.03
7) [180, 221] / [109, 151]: 1.42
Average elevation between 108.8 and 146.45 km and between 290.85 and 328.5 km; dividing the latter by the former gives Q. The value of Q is 1.56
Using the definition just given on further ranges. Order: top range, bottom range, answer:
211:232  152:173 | 1.20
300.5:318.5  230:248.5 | 1.04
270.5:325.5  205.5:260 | 1.04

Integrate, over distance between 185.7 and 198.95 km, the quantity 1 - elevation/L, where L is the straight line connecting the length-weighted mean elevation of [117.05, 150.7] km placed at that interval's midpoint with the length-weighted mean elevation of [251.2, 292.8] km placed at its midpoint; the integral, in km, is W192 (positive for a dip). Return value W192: -2.0 km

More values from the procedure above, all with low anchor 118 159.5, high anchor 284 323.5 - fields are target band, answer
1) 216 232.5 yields -1.2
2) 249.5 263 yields -1.1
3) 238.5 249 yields -0.7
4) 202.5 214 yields -1.5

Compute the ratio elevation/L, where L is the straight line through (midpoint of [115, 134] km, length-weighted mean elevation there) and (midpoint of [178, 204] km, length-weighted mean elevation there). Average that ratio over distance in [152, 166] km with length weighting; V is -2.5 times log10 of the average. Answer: 0.07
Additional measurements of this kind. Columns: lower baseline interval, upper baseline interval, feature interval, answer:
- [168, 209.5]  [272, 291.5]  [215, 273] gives 0.01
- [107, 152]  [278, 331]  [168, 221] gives -0.19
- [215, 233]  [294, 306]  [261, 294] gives -0.03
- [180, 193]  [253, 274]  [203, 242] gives 0.03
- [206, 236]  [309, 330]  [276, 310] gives 0.00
